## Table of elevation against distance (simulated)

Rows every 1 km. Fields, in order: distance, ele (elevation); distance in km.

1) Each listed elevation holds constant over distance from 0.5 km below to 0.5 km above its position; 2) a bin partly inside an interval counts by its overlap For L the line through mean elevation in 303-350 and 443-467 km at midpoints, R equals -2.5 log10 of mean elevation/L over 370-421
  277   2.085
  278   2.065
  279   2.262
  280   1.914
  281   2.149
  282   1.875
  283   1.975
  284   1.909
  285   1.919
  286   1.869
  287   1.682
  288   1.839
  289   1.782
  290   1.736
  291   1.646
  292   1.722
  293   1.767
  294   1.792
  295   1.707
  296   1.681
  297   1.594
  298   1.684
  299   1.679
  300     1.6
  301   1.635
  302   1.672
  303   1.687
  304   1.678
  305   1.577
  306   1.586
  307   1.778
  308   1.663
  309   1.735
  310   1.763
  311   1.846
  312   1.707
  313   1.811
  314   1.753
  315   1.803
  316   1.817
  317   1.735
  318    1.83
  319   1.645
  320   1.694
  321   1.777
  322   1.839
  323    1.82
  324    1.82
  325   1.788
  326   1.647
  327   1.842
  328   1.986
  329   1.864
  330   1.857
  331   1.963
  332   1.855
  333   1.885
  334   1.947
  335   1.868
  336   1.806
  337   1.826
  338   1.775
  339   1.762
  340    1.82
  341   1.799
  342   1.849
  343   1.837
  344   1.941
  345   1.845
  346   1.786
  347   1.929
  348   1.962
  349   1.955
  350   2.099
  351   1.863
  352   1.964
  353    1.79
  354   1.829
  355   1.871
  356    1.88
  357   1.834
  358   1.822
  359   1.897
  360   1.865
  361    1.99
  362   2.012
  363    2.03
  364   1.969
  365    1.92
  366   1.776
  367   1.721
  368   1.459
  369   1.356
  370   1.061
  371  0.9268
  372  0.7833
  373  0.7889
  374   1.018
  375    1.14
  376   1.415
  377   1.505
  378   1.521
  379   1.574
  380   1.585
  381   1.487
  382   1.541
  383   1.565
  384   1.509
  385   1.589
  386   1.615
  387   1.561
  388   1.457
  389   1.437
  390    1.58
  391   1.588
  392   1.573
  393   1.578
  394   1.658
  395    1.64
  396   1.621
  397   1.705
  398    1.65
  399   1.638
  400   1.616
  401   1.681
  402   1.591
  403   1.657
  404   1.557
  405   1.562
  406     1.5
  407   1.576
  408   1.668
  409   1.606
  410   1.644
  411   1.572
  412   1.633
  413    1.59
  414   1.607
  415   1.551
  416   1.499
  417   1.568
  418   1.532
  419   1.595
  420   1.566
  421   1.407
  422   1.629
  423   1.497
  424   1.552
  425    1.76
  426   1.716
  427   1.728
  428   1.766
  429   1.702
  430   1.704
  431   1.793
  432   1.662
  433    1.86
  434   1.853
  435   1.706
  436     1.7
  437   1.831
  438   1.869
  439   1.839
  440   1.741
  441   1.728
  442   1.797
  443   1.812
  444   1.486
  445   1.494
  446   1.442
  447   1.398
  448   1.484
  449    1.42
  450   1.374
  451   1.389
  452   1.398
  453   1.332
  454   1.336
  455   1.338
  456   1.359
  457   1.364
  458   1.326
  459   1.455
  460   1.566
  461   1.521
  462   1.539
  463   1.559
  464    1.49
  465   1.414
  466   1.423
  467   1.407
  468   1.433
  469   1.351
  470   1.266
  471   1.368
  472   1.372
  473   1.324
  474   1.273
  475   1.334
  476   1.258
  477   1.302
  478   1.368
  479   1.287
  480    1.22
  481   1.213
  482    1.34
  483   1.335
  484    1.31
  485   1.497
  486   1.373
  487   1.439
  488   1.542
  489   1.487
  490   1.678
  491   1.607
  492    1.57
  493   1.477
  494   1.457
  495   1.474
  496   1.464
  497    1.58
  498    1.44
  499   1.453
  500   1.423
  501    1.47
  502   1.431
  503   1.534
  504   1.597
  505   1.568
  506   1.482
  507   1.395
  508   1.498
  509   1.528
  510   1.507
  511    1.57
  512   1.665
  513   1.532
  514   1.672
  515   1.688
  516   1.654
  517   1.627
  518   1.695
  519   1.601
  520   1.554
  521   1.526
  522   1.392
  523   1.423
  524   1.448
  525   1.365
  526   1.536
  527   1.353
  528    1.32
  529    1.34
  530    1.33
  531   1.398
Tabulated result 0.068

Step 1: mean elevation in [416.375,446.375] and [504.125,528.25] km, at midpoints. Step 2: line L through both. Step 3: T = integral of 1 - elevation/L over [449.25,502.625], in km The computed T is 6.2 km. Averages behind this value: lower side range 1.68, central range 1.41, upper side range 1.53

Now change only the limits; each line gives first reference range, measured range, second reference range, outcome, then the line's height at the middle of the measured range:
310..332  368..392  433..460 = 4.3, 1.69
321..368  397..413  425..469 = 0.7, 1.69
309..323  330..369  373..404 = -4.7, 1.66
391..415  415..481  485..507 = 1.7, 1.56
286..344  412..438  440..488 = -2.6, 1.51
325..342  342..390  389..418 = 2.4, 1.73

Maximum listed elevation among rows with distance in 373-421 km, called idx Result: 1.705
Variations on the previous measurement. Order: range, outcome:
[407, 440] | 1.869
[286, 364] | 2.099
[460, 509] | 1.678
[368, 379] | 1.574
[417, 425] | 1.76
